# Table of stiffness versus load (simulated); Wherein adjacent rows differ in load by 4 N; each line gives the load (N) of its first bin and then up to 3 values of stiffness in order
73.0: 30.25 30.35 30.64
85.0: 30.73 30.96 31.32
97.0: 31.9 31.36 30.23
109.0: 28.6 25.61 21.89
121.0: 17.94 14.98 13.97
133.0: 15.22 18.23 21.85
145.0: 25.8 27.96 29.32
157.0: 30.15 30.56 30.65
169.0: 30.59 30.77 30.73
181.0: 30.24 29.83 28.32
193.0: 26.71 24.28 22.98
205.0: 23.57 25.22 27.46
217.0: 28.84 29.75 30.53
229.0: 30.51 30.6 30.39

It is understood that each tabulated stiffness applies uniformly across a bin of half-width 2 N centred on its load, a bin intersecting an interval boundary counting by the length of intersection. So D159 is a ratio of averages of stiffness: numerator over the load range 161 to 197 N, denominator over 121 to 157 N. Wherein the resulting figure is 1.39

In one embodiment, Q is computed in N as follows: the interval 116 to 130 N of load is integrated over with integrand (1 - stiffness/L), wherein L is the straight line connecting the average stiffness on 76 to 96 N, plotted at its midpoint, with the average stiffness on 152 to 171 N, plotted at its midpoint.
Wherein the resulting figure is 6.2 N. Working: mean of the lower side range 30.9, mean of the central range 17.1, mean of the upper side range 30.3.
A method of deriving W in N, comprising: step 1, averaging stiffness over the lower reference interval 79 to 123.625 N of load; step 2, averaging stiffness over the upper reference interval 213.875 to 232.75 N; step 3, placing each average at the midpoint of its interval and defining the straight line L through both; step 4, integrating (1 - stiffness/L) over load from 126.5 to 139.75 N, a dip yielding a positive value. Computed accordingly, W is 5.8 N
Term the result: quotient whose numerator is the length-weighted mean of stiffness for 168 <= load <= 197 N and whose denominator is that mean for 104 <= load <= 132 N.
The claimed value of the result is 1.37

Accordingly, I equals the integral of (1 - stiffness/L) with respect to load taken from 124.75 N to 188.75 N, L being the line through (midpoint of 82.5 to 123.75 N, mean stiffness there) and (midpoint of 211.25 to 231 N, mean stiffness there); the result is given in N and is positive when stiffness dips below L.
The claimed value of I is 5.8 N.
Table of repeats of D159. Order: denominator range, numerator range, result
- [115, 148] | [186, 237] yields 1.45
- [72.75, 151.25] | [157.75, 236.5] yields 1.13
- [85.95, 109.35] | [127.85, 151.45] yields 0.68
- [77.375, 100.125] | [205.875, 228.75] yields 0.91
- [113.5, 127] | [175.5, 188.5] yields 1.57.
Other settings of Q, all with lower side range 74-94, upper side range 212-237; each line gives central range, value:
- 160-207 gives 2.9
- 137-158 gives 3.0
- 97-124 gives 4.1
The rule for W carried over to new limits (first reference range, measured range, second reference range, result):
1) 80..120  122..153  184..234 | 8.9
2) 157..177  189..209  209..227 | 3.1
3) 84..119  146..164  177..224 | -0.8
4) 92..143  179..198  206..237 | -0.7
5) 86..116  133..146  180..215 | 3.6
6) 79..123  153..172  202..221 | -2.2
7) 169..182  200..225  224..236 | 3.1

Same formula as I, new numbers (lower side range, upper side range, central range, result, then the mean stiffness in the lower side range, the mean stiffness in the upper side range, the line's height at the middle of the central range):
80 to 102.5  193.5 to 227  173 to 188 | -1.34 N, 31.2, 26.6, 27.7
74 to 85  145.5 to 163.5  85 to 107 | -0.64 N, 30.5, 29.2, 30.2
